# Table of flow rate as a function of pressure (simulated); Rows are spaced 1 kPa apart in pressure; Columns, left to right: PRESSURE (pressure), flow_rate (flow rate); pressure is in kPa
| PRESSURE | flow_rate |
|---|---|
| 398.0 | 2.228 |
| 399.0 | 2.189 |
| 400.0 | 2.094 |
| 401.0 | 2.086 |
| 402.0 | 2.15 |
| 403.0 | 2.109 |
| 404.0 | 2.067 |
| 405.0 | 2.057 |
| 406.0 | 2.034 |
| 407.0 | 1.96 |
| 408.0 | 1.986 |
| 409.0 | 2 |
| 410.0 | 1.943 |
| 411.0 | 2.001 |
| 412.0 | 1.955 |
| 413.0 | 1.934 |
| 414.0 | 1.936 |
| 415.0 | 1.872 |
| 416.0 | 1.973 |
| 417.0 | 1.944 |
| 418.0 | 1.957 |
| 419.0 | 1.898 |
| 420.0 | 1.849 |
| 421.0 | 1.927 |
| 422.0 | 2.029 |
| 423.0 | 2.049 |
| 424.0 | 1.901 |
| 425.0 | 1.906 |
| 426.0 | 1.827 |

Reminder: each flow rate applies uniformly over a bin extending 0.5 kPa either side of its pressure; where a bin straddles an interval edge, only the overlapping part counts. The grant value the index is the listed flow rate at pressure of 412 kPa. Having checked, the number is 1.955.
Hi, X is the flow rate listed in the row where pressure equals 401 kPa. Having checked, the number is 2.086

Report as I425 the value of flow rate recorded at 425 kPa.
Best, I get 1.906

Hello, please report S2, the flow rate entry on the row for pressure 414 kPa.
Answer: 1.936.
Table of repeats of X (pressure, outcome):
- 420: 1.849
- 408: 1.986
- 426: 1.827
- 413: 1.934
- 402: 2.15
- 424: 1.901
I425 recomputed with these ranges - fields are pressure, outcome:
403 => 2.109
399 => 2.189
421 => 1.927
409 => 2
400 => 2.094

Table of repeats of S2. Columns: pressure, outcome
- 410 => 1.943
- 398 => 2.228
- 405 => 2.057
